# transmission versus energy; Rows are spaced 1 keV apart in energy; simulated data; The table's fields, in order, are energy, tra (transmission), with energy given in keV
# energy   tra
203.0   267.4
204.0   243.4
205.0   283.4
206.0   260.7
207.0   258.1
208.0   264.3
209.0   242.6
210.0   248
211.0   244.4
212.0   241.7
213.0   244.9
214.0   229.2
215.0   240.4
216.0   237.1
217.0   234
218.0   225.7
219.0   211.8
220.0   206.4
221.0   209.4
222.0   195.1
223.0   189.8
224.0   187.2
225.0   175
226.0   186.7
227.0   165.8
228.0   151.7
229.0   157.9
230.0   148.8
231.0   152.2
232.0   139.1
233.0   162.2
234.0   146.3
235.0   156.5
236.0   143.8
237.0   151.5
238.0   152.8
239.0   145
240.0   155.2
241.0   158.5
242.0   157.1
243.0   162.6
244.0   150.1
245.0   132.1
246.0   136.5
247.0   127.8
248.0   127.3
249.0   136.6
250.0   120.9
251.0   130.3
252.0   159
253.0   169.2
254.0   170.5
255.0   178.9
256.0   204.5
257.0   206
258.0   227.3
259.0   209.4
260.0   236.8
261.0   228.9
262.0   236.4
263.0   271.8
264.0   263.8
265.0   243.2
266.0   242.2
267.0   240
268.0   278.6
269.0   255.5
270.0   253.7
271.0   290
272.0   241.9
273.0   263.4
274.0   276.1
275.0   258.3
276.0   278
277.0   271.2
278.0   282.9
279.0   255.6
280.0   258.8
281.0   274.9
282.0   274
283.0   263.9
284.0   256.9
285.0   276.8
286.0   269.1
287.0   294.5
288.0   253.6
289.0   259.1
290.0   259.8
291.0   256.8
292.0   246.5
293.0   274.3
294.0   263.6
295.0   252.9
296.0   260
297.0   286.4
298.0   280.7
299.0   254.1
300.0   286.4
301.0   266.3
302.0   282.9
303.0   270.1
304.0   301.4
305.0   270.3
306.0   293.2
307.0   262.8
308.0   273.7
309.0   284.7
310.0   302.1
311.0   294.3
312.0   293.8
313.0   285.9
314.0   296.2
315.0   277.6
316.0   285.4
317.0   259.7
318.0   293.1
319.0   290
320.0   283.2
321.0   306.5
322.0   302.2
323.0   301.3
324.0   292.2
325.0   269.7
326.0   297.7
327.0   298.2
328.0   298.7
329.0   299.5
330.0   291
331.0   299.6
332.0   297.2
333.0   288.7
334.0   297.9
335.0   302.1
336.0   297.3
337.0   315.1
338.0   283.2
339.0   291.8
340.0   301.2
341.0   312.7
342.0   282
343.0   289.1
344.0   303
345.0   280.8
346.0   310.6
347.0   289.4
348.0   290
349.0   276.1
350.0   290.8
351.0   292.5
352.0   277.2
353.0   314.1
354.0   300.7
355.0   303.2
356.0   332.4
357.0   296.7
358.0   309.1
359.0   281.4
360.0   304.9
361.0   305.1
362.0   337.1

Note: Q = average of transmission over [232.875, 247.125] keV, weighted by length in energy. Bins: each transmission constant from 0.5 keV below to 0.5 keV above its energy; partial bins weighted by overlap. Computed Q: 149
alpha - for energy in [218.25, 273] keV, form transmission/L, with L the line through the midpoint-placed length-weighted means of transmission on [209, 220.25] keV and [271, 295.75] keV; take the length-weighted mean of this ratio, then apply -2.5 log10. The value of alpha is 0.312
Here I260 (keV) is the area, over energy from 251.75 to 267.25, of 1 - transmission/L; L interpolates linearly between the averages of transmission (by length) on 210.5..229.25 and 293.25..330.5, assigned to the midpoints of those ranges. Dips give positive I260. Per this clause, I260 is 1.4 keV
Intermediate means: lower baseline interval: 208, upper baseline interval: 284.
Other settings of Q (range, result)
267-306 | 268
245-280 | 219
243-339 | 256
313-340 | 293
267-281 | 266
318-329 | 294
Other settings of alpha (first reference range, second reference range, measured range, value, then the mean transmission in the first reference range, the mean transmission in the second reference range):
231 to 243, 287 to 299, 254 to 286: -0.15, 152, 264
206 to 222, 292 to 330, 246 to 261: 0.43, 235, 283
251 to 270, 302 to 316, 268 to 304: -0.06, 222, 285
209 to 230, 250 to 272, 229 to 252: 0.42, 208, 222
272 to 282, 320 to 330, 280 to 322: 0.02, 268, 295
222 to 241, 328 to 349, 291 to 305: -0.11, 160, 296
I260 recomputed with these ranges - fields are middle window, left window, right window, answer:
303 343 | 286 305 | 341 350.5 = -1.4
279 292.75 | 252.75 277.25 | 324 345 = -0.4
